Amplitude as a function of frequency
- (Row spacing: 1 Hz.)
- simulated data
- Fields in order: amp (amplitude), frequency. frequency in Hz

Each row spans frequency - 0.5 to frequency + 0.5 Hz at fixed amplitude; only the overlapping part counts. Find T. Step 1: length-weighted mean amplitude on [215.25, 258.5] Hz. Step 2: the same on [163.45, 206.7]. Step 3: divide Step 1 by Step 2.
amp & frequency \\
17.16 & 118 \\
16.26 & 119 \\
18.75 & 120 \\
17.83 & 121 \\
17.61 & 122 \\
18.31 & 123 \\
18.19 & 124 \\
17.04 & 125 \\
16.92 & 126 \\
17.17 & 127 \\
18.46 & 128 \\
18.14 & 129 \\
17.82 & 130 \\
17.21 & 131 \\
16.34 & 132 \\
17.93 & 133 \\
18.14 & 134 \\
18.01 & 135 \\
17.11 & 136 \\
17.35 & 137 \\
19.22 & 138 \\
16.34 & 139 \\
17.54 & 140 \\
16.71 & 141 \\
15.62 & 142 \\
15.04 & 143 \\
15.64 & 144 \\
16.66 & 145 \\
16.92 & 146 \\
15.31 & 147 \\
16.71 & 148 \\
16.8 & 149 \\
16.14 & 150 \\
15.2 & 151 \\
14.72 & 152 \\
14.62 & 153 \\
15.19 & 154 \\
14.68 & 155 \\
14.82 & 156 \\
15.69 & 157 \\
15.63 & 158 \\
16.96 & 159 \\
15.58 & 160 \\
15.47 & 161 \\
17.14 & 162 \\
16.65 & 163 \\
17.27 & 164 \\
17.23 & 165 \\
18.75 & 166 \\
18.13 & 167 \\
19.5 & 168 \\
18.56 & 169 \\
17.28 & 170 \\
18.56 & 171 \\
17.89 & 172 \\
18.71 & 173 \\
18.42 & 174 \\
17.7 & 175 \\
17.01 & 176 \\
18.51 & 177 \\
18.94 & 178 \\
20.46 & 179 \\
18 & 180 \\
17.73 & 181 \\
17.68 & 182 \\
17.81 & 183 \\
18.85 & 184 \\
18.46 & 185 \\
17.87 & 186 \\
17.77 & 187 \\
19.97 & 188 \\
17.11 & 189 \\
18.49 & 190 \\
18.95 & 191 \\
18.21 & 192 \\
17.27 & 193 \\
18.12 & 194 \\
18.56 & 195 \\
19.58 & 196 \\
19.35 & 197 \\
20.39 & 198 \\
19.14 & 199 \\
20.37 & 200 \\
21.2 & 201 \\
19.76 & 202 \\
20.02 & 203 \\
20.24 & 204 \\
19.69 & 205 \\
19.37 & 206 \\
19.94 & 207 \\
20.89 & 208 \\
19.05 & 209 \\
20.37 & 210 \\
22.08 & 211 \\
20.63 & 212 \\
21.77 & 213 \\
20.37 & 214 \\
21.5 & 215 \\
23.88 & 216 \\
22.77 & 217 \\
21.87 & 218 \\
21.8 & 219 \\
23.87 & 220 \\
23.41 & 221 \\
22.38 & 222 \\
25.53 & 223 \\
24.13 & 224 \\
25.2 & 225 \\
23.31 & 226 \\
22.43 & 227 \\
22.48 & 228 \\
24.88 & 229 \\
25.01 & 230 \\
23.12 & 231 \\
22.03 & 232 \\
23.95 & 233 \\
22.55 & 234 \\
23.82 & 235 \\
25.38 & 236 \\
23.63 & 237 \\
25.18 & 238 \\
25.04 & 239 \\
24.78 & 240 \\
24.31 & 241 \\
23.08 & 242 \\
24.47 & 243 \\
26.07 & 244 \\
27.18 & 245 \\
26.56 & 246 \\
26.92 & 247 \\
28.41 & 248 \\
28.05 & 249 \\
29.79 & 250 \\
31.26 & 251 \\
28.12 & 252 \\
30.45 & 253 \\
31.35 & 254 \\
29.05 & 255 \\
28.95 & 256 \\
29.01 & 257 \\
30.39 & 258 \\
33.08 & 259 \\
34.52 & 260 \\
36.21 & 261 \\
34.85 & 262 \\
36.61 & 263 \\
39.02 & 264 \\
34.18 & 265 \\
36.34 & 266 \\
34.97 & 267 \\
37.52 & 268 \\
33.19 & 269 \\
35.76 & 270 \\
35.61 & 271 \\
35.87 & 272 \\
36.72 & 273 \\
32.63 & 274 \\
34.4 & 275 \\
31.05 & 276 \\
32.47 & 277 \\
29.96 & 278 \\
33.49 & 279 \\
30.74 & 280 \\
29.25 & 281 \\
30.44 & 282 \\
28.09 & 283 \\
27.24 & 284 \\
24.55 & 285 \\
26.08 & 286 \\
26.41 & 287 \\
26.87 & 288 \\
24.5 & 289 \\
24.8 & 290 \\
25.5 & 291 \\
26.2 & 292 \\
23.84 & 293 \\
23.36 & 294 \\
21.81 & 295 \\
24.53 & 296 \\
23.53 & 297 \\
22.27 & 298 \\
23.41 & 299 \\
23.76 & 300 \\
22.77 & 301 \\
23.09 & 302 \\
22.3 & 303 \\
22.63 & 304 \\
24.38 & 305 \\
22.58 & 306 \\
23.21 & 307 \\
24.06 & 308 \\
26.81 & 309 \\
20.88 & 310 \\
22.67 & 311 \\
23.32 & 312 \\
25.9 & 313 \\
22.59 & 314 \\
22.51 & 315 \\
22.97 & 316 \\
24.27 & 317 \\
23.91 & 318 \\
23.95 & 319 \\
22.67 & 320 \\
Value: 1.4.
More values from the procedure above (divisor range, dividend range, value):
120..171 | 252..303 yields 1.76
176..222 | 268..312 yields 1.37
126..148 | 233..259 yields 1.58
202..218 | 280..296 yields 1.25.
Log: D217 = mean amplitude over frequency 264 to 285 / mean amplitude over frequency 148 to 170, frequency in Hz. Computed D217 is 2.0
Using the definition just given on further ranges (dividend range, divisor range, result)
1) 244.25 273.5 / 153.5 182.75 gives 1.86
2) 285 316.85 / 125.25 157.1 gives 1.44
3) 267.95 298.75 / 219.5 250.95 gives 1.16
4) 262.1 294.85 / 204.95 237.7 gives 1.37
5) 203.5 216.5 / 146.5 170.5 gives 1.26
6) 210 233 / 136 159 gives 1.42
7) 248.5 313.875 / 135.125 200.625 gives 1.64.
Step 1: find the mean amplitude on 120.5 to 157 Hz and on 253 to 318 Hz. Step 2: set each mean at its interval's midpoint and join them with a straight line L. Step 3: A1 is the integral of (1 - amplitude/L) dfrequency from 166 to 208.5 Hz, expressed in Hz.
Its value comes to 3.57 Hz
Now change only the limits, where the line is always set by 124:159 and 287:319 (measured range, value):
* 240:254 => -4.0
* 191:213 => -0.5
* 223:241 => -3.0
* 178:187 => 0.0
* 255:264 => -4.6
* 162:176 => -0.1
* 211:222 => -1.3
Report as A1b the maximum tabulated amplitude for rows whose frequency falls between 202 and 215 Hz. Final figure 22.08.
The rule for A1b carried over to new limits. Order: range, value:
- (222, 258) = 31.35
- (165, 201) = 21.2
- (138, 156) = 19.22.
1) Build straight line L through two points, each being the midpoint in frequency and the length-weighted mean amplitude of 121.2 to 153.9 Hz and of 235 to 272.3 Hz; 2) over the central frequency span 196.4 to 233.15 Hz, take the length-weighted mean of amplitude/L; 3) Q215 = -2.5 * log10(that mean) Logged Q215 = 0.18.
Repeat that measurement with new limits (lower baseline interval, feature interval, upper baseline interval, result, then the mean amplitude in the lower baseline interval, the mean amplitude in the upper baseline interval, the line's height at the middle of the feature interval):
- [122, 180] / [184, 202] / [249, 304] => 0.13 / 17.1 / 29.6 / 21.3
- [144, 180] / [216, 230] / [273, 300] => -0.07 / 17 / 27.3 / 22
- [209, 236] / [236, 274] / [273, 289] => -0.15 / 22.9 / 29.6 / 26.6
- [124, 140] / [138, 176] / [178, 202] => 0.09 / 17.6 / 18.8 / 18.1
